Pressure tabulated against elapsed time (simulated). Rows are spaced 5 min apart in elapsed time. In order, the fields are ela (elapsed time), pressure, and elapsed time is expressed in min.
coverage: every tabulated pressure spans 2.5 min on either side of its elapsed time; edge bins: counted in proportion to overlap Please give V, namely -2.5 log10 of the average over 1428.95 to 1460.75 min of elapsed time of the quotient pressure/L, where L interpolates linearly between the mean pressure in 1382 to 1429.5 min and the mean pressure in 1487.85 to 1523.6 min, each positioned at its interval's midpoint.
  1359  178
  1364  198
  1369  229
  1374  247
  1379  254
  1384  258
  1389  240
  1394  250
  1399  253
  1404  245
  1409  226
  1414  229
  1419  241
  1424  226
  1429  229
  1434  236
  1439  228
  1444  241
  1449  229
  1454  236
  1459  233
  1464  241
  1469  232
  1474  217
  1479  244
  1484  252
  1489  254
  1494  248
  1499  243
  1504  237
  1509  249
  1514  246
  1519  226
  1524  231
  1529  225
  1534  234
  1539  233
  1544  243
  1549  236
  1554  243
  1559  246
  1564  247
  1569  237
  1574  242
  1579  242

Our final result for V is 0.03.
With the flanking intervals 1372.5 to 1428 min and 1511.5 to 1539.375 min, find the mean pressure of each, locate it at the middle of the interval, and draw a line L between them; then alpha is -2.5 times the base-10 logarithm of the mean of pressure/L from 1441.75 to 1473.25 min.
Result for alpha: 0.02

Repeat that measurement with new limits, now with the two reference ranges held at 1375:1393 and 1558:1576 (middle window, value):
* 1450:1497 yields 0.03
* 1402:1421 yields 0.06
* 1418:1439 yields 0.08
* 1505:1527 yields 0.03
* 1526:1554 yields 0.04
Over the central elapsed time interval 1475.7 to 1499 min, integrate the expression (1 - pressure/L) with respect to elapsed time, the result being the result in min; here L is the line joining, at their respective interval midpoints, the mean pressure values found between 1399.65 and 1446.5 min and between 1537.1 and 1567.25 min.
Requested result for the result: -0.97 min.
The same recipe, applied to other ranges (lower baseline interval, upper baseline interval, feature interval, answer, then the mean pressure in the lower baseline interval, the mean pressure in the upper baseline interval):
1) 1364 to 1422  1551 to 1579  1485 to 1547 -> 0.73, 241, 243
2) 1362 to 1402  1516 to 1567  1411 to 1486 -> 1.70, 242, 236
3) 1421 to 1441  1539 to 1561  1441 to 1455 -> -0.20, 230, 241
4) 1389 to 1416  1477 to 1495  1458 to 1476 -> 1.22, 241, 250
